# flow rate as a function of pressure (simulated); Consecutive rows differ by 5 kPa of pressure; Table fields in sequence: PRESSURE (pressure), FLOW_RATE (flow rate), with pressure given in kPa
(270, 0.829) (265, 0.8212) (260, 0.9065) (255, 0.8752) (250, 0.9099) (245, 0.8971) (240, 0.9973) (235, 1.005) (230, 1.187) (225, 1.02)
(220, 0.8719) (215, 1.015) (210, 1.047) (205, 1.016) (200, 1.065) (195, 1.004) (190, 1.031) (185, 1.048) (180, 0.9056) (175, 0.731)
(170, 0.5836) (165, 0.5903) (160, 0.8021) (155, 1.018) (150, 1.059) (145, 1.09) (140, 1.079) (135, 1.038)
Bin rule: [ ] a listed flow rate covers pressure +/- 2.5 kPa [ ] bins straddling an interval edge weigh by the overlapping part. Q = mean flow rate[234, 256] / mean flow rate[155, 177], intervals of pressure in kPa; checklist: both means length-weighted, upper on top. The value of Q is 1.3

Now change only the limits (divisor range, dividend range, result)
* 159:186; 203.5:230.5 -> 1.33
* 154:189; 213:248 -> 1.23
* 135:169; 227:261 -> 1.04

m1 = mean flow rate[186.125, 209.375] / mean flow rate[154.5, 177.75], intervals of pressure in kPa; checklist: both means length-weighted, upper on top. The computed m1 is 1.43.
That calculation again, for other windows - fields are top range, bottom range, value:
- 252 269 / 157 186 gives 1.13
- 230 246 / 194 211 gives 0.97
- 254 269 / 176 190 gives 0.90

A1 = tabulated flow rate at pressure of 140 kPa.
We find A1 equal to 1.079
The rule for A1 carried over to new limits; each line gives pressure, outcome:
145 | 1.09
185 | 1.048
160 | 0.8021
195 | 1.004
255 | 0.8752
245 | 0.8971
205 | 1.016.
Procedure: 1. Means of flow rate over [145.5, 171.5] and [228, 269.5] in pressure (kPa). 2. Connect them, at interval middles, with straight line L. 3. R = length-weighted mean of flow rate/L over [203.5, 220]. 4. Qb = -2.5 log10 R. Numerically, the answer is -0.12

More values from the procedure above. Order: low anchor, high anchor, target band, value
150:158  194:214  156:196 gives 0.22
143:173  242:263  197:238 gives -0.17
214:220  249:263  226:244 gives -0.13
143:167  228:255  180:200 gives -0.08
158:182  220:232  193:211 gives -0.14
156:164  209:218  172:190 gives -0.02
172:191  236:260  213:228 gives -0.06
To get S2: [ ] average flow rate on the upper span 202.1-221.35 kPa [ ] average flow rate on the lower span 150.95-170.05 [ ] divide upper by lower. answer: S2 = 1.25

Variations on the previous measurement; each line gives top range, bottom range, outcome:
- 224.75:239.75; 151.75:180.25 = 1.39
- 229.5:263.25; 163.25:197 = 1.13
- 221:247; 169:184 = 1.29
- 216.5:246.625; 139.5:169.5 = 1.10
